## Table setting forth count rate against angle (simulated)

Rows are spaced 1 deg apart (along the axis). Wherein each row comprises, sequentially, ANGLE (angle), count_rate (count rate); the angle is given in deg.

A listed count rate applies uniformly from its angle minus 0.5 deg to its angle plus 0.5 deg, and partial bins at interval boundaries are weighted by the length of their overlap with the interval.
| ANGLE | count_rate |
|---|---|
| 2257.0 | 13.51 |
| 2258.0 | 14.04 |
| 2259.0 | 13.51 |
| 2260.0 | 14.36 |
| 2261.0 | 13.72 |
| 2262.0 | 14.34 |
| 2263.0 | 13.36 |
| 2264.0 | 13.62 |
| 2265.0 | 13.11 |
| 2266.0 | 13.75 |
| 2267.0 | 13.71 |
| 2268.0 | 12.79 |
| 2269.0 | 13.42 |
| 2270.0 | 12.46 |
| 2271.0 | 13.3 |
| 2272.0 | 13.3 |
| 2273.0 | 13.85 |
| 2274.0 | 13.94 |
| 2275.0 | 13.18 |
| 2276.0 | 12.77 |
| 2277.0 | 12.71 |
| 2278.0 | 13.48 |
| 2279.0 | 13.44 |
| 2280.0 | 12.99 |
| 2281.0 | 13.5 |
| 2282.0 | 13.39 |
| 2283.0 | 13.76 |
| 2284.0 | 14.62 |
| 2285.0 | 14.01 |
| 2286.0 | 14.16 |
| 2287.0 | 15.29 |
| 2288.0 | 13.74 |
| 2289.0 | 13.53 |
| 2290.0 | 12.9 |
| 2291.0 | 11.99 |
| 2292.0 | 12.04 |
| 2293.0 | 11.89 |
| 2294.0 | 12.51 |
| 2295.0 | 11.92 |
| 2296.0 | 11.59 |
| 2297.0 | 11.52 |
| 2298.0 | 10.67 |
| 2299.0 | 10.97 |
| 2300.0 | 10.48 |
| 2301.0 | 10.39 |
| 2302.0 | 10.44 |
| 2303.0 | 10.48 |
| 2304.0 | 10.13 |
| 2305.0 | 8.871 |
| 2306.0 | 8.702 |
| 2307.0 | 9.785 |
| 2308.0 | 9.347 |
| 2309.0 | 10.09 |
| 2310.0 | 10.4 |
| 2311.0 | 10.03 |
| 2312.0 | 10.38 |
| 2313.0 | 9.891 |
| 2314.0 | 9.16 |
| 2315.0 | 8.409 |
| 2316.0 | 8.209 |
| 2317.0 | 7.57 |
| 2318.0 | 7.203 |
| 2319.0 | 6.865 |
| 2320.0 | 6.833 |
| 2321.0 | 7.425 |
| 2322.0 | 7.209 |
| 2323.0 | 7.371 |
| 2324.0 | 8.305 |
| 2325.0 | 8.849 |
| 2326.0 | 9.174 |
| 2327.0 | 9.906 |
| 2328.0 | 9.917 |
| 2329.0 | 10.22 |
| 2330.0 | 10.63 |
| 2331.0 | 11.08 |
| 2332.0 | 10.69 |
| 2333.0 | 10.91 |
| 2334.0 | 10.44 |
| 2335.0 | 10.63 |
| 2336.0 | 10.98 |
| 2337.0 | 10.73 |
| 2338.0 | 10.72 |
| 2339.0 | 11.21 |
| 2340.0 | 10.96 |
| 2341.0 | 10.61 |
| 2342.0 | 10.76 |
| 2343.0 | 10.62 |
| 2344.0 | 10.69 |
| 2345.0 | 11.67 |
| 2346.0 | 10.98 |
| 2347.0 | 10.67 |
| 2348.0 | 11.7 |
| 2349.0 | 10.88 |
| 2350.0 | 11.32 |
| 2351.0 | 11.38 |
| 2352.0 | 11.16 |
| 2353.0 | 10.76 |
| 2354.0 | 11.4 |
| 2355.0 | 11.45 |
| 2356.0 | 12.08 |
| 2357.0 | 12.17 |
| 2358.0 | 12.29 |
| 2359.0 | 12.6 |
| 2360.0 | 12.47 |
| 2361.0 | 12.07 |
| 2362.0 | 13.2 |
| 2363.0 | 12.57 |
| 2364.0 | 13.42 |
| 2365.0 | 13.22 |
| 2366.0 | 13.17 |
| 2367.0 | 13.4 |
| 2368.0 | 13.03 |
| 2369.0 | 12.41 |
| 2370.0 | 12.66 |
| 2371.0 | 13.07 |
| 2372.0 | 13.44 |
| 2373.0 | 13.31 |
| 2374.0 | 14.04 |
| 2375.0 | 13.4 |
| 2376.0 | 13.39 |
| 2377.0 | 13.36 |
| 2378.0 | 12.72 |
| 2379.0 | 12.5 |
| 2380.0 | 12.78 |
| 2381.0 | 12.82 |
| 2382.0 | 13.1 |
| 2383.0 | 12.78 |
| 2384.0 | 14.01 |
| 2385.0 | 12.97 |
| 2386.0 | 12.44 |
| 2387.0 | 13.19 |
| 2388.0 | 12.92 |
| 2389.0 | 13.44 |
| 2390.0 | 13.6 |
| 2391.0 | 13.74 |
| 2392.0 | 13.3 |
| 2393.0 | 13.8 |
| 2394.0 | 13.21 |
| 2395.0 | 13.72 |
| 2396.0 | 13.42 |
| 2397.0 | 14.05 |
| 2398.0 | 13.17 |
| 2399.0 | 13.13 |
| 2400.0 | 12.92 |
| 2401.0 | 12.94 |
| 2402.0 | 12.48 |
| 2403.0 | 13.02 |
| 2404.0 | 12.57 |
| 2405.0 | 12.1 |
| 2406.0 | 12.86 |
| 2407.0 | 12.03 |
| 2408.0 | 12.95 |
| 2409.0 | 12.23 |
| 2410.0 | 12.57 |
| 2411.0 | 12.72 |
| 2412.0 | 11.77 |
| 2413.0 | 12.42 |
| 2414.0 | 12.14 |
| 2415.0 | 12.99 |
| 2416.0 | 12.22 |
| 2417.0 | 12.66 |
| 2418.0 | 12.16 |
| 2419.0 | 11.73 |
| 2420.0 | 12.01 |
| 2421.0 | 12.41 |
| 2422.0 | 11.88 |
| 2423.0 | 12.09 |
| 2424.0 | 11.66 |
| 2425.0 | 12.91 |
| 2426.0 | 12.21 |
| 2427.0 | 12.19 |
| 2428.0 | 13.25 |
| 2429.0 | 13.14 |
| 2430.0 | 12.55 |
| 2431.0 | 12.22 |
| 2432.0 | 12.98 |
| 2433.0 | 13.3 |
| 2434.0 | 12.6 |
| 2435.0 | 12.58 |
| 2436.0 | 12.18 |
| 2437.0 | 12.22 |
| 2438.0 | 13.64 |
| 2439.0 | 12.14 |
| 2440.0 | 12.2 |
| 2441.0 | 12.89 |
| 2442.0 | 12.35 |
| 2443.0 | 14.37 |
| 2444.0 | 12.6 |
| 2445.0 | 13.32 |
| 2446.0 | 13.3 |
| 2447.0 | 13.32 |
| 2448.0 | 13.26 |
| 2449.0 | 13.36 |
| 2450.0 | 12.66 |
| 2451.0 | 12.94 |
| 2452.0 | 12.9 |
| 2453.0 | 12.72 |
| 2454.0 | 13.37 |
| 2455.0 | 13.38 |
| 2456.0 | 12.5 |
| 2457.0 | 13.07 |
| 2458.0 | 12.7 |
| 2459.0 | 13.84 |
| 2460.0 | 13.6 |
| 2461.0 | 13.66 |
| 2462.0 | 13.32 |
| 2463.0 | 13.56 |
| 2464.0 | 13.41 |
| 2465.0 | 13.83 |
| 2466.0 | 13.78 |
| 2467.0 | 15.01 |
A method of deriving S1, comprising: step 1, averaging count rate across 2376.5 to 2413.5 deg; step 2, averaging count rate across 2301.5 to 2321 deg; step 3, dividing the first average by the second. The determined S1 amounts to 1.4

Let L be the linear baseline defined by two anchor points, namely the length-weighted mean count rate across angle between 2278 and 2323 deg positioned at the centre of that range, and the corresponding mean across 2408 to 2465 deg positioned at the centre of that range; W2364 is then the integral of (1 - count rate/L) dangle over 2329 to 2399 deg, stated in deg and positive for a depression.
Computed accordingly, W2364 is -3.0 deg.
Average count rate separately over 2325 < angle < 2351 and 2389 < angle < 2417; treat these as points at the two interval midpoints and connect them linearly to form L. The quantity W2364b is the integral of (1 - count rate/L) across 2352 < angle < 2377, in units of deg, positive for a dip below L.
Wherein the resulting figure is -2.3 deg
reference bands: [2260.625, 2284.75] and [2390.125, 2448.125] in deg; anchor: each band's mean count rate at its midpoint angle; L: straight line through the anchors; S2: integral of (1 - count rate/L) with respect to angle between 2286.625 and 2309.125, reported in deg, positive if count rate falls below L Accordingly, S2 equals 3.5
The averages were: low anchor 13.4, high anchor 12.7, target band 11.3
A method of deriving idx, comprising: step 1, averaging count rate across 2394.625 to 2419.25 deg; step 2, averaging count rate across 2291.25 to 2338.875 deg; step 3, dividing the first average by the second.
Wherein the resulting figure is 1.29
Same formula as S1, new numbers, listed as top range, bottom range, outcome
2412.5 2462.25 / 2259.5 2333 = 1.12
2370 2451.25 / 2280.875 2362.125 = 1.19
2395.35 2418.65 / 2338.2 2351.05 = 1.15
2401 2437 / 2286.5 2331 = 1.23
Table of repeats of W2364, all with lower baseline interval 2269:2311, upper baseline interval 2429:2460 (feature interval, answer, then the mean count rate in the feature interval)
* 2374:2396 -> -1.0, 13.2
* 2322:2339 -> 3.3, 9.99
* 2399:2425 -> 0.7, 12.4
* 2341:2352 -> 1.2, 11.1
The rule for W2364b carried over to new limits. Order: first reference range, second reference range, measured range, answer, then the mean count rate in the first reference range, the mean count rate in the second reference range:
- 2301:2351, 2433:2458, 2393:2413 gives -1.8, 9.82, 12.9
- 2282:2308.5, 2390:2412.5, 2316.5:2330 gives 4.2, 11.8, 13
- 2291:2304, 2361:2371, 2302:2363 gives 9.6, 11.2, 13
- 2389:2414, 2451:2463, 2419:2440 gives 0.9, 12.9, 13.2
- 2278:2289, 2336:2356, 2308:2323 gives 4.7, 13.9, 11.1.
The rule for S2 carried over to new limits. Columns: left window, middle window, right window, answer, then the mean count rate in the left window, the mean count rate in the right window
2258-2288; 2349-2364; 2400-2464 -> 1.37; 13.6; 12.7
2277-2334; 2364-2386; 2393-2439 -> -2.20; 10.7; 12.6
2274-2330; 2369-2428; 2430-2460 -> -2.86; 10.8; 12.9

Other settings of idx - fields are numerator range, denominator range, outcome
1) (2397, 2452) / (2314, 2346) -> 1.32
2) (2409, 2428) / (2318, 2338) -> 1.31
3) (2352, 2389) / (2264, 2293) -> 0.96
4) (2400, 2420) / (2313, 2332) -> 1.44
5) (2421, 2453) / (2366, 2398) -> 0.96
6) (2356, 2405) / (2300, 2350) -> 1.33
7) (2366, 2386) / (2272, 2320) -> 1.15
